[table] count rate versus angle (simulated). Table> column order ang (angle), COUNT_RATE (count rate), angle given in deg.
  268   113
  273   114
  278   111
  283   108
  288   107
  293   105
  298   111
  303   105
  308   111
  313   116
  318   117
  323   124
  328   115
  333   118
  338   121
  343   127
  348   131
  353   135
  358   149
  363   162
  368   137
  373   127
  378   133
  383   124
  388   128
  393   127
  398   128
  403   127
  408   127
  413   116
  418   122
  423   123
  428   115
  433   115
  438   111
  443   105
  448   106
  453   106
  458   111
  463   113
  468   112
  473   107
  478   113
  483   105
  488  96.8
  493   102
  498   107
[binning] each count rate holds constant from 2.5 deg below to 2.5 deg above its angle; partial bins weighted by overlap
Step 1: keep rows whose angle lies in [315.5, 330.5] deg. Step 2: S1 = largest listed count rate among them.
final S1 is 124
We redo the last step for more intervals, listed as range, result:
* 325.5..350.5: 131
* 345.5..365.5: 162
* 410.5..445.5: 123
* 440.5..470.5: 113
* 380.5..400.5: 128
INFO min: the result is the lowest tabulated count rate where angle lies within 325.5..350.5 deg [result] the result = 115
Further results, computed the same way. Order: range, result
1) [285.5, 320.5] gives 105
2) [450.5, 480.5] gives 106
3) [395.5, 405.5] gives 127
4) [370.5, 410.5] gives 124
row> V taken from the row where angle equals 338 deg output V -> 121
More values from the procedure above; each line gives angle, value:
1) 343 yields 127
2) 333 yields 118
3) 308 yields 111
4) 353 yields 135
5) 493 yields 102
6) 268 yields 113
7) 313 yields 116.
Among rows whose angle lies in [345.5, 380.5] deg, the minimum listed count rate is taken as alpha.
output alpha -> 127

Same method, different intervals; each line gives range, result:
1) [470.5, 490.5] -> 96.8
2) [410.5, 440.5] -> 111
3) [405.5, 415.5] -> 116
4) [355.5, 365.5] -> 149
